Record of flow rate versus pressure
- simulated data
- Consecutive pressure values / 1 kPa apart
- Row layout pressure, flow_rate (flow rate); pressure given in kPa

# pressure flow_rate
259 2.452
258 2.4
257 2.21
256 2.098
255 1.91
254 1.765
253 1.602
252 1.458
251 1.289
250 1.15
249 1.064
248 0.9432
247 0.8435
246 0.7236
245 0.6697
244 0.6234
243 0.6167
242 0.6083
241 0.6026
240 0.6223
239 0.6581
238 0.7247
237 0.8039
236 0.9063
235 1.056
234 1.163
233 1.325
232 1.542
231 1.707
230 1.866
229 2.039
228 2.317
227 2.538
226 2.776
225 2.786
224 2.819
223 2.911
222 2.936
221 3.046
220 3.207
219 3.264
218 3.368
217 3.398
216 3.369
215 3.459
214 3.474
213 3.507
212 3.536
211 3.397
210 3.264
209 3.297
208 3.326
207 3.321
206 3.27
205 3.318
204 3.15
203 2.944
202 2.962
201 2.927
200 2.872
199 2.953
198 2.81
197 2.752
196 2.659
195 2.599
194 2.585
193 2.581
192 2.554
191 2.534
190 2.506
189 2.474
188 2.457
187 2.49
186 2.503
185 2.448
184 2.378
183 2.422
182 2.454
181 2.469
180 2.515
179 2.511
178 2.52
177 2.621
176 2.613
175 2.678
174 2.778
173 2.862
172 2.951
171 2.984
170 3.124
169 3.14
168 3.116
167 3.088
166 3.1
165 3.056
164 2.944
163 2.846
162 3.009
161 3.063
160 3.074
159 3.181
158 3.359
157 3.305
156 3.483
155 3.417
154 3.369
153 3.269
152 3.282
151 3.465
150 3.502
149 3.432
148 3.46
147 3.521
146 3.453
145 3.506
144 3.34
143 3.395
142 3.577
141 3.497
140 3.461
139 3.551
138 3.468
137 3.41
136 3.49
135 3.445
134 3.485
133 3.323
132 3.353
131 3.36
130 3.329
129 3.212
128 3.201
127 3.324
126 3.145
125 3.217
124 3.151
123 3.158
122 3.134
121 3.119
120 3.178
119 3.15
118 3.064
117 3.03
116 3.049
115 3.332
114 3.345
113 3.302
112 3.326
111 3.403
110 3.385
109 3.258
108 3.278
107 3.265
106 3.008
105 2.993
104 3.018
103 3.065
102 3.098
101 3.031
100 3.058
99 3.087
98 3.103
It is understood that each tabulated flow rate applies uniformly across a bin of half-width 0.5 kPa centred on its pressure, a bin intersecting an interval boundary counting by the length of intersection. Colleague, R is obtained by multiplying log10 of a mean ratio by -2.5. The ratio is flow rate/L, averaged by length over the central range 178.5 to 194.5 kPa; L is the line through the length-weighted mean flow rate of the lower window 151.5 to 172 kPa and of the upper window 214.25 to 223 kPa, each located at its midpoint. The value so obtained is 0.269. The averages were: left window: 3.16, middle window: 2.49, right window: 3.24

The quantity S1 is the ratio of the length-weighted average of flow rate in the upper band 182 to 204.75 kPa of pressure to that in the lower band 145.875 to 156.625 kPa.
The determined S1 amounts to 0.78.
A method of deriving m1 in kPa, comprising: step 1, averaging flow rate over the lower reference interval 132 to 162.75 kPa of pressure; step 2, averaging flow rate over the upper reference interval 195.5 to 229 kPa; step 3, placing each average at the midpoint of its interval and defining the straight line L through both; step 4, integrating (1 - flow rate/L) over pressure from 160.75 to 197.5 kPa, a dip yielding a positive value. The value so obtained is 5.9 kPa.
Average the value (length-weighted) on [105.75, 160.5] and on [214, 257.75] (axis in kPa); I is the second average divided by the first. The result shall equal 0.54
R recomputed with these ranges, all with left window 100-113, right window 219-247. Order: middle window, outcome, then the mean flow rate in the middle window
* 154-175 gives -0.24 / 3.09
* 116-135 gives -0.10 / 3.22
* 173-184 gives -0.12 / 2.56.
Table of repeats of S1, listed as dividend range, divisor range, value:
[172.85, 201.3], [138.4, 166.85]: 0.78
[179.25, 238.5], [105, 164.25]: 0.80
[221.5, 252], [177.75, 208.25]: 0.52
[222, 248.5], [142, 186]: 0.47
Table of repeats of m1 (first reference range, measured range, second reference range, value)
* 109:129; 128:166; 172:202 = -4.8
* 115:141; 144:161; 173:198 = -2.3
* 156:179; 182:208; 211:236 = 0.5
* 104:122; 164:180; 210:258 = -1.7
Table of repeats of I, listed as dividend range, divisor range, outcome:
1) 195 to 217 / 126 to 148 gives 0.93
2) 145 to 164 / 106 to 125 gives 1.03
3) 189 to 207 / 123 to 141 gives 0.84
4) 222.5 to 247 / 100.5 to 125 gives 0.45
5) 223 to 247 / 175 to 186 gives 0.56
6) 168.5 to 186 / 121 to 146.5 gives 0.80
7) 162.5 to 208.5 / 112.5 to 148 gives 0.84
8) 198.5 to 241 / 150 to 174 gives 0.81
